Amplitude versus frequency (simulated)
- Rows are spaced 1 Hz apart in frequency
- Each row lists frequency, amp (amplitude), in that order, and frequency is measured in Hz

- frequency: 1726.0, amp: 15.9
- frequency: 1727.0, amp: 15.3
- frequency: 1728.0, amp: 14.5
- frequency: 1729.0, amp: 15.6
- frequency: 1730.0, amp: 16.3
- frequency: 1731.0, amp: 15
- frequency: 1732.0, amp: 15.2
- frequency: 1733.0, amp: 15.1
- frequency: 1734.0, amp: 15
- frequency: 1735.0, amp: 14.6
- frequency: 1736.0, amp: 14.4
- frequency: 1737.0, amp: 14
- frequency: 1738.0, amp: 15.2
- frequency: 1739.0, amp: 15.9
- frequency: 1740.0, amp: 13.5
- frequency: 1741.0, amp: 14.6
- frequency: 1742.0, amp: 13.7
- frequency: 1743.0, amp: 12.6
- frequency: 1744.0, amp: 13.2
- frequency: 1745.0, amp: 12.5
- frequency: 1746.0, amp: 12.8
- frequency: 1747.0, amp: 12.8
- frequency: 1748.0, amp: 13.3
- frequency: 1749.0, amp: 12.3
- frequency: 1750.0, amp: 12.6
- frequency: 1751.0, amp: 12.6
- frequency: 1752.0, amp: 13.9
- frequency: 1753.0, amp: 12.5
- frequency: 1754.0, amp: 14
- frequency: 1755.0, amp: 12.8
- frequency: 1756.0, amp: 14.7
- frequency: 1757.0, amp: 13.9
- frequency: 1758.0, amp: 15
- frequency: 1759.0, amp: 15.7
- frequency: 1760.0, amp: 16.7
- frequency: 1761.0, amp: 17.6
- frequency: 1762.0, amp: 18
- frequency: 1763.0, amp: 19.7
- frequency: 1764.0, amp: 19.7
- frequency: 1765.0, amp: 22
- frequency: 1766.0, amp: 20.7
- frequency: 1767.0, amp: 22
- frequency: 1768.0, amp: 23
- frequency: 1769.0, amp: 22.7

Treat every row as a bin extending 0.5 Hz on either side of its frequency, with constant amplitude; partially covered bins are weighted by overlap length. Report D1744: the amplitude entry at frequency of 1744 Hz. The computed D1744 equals 13.2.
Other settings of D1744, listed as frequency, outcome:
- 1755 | 12.8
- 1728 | 14.5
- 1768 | 23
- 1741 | 14.6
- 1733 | 15.1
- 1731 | 15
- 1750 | 12.6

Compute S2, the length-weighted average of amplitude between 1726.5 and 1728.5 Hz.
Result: 14.9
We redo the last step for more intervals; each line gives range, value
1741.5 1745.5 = 13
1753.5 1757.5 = 13.9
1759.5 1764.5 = 18.3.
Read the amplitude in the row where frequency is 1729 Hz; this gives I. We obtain 15.6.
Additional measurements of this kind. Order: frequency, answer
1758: 15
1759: 15.7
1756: 14.7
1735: 14.6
